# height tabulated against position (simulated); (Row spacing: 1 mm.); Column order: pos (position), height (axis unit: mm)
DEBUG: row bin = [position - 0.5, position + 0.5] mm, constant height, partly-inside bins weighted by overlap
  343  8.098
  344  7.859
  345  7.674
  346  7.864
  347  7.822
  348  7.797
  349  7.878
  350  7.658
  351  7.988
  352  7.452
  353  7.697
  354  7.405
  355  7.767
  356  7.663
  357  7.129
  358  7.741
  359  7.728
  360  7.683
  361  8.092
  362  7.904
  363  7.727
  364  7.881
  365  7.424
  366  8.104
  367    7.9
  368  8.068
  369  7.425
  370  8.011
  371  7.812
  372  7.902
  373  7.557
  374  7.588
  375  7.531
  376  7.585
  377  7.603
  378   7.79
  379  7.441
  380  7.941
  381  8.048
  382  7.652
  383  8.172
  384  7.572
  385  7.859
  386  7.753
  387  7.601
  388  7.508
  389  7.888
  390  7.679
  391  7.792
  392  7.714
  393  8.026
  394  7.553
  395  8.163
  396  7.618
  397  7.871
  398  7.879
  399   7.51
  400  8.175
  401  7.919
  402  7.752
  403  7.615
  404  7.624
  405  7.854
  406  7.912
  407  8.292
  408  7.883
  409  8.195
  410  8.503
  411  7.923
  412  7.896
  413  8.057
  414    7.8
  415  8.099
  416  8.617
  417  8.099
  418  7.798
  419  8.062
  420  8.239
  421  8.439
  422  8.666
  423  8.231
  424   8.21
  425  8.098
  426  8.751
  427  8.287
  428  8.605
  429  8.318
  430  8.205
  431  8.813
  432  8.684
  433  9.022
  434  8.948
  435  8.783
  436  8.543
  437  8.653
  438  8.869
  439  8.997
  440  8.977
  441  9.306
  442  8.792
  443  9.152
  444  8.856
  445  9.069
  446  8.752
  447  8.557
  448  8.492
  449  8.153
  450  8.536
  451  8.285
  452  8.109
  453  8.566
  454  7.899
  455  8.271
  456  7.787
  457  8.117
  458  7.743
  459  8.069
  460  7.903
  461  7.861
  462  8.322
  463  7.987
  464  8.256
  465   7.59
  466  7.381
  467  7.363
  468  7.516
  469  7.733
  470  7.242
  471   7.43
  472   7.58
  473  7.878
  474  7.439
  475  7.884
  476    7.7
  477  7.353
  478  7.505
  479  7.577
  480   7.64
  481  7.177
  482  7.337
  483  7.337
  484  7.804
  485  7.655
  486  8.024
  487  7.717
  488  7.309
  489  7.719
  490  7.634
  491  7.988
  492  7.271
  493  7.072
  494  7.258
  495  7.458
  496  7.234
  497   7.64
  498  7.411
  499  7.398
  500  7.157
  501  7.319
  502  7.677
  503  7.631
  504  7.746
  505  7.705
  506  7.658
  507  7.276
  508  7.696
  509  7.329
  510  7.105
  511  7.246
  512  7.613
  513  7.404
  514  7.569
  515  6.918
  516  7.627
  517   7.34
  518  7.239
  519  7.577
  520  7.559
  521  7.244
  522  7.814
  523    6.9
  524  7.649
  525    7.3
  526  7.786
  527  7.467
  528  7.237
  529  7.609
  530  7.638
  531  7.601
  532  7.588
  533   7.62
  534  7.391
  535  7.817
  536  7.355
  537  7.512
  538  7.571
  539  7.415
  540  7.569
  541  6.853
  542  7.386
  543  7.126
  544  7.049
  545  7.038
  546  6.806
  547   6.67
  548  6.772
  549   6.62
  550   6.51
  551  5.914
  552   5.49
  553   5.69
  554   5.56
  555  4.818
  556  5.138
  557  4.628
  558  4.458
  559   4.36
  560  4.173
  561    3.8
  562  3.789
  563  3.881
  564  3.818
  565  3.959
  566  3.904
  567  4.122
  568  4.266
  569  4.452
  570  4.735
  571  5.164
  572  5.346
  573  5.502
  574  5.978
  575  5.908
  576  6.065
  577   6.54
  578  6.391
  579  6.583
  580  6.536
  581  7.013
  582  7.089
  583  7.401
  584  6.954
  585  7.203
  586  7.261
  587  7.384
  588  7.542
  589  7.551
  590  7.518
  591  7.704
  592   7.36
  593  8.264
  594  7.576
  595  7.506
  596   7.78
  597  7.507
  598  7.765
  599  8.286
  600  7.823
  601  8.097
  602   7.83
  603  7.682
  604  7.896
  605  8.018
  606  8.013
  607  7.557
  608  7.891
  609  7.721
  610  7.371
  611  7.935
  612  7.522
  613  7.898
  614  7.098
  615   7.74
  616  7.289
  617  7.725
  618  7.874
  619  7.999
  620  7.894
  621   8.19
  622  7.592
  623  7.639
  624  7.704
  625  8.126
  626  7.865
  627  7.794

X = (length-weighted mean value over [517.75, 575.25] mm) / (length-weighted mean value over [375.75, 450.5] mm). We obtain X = 0.8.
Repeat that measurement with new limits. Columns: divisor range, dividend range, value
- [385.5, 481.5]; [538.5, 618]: 0.81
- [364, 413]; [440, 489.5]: 1.02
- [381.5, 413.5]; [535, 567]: 0.74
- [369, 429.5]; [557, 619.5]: 0.83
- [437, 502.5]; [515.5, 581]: 0.79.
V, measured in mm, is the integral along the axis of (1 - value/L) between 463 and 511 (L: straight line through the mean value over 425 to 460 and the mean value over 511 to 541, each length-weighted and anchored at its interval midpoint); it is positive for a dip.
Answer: 2.6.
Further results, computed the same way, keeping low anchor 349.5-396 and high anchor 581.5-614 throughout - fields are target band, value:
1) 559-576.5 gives 6.9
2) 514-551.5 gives 1.9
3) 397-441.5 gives -3.3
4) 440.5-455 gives -1.7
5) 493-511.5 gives 0.6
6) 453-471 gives -0.3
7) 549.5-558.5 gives 2.7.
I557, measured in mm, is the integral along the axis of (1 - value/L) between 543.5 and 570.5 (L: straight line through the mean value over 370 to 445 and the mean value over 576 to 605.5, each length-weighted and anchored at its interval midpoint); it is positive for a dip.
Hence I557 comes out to 8.7 mm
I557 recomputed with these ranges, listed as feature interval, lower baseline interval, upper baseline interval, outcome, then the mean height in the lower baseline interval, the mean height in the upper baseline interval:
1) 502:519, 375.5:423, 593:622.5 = 0.8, 7.91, 7.77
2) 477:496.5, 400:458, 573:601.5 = 1.1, 8.36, 7.2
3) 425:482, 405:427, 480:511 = -2.4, 8.17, 7.49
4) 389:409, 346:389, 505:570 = -0.9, 7.74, 6.5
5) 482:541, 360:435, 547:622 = -3.1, 7.99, 6.56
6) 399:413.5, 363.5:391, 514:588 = -0.8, 7.75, 6.38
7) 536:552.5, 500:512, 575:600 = 1.1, 7.48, 7.27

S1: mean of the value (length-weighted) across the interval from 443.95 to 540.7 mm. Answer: 7.66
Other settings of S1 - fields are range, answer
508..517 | 7.37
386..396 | 7.76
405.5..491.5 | 8.13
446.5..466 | 8.11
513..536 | 7.47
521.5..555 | 7.07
